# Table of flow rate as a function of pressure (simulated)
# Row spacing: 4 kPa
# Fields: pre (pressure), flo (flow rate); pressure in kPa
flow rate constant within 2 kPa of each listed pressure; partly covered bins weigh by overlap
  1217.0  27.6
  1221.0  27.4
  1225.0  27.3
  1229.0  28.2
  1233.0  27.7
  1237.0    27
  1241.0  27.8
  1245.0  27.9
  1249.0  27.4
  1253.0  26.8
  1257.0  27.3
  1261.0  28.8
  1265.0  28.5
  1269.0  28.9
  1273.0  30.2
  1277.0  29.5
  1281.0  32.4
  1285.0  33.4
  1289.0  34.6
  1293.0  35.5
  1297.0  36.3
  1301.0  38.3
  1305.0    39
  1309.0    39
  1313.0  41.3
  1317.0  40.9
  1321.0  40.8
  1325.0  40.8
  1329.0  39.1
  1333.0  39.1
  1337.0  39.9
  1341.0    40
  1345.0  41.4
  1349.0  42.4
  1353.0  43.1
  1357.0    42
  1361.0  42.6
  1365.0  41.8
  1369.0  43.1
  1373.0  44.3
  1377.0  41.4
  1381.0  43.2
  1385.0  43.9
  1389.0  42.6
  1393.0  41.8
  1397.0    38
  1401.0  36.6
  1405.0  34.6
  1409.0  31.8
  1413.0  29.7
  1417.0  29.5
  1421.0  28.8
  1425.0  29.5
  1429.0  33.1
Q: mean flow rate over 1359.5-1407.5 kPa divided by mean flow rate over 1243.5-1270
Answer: 1.5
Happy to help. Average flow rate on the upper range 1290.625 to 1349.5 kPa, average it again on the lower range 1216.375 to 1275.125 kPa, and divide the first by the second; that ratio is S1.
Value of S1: 1.41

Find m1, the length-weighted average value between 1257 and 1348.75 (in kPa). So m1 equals 36.2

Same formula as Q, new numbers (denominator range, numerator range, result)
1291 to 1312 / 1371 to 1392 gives 1.14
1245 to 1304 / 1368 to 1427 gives 1.19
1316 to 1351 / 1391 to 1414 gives 0.88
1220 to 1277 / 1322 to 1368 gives 1.47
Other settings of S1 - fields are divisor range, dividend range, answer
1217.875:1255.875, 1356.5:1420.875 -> 1.41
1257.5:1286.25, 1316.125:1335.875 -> 1.34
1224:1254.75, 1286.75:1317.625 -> 1.38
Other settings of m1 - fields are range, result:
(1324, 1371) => 41.3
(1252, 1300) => 31.3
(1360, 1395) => 42.7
